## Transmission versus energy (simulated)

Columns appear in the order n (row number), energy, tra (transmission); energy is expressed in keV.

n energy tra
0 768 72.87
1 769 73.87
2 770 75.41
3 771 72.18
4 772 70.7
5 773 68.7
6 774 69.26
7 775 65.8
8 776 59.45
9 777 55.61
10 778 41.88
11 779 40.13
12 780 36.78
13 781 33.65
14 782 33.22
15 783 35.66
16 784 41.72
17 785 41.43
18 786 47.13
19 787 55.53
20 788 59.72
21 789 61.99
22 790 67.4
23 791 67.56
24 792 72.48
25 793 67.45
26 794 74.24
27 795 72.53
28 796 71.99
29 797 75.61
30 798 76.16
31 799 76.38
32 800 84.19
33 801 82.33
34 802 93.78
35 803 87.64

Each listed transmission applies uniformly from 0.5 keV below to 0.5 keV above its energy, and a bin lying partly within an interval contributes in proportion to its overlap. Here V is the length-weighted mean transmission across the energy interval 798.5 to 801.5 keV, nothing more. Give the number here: 81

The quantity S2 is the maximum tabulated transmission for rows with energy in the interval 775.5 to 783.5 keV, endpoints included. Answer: 59.45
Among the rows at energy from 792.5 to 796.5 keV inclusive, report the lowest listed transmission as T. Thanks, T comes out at 67.45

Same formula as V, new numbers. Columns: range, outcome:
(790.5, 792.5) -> 70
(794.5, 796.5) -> 72.3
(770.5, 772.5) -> 71.4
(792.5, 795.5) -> 71.4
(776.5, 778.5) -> 48.7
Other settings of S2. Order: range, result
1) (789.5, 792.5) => 72.48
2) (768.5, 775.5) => 75.41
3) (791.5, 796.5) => 74.24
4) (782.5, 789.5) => 61.99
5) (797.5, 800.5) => 84.19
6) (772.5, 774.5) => 69.26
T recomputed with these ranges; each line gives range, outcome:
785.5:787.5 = 47.13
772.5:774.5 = 68.7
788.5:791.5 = 61.99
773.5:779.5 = 40.13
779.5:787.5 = 33.22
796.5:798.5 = 75.61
